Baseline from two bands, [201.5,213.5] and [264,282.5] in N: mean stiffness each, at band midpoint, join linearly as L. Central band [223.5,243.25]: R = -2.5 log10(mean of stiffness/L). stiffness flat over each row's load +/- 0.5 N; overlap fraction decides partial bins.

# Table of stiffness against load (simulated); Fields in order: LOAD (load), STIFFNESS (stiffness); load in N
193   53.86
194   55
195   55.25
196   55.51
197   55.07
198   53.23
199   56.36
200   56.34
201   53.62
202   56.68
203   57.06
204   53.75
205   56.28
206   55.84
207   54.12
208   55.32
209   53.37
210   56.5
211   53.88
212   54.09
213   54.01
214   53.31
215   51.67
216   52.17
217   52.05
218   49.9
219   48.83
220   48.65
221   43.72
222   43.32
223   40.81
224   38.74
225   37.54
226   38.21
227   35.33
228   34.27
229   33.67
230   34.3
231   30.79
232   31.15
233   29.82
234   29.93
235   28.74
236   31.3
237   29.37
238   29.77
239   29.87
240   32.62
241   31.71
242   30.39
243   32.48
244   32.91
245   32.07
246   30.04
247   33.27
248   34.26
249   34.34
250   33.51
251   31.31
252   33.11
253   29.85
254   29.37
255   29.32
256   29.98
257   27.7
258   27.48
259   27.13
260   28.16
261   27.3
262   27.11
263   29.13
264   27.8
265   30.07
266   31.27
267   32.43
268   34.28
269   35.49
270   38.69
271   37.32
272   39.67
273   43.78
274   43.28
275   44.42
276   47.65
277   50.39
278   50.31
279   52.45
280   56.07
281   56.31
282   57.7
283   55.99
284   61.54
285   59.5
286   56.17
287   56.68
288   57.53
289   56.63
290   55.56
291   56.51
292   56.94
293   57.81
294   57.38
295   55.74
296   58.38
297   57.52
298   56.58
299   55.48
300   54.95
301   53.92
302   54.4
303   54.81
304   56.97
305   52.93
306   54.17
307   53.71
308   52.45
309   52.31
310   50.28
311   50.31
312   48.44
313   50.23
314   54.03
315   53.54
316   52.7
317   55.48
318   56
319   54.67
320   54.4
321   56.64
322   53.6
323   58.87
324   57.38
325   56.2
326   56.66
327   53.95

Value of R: 0.476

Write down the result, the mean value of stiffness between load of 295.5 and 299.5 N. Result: 57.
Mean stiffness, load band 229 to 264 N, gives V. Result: 30.6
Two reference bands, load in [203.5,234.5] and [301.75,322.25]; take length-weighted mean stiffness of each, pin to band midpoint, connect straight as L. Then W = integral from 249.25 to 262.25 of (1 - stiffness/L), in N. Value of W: 5.1 N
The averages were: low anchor 45.3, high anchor 53.4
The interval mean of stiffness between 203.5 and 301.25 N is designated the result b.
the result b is 42.6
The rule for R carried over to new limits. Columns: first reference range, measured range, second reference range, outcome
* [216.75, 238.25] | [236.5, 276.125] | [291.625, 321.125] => 0.314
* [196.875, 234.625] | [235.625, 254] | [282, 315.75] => 0.492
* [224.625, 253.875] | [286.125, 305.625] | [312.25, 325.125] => -0.166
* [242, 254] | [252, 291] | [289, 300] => 0.094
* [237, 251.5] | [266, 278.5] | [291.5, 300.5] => 0.113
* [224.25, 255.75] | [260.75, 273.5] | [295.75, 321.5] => 0.216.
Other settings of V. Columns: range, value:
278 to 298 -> 56.8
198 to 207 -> 55.5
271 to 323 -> 53.7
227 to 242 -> 31.3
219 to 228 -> 40.9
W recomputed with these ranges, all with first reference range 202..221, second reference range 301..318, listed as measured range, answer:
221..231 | 2.98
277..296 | -1.18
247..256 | 3.61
